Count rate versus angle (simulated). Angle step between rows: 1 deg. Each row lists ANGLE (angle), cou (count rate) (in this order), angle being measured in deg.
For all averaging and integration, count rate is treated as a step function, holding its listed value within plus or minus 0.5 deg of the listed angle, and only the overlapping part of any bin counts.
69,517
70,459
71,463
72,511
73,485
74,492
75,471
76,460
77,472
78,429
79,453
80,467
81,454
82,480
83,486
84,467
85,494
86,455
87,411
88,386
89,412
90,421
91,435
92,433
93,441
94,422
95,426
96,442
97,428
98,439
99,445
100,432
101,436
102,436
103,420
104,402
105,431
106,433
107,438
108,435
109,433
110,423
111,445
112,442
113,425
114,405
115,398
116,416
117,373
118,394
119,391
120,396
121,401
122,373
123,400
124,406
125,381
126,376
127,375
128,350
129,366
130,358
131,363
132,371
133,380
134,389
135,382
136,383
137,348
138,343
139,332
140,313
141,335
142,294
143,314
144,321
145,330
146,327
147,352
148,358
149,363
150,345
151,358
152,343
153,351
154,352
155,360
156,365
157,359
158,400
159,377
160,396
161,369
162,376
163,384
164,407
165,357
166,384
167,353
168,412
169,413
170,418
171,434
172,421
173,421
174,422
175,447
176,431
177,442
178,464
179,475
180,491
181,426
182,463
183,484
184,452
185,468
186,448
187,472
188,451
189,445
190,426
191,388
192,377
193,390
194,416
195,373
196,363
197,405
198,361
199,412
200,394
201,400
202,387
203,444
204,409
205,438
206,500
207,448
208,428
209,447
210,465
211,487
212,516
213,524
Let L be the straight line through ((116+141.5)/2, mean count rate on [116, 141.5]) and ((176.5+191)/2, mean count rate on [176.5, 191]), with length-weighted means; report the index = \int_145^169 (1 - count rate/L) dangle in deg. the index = 2.7 deg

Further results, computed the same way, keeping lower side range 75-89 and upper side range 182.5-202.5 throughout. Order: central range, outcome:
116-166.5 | 8.0 deg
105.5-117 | 0.5 deg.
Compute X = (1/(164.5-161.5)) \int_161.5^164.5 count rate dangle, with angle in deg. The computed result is 389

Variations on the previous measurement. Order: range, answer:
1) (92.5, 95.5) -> 430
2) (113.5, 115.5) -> 402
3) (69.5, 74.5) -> 482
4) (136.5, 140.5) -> 334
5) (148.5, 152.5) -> 352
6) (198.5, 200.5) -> 403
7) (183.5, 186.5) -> 456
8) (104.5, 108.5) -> 434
